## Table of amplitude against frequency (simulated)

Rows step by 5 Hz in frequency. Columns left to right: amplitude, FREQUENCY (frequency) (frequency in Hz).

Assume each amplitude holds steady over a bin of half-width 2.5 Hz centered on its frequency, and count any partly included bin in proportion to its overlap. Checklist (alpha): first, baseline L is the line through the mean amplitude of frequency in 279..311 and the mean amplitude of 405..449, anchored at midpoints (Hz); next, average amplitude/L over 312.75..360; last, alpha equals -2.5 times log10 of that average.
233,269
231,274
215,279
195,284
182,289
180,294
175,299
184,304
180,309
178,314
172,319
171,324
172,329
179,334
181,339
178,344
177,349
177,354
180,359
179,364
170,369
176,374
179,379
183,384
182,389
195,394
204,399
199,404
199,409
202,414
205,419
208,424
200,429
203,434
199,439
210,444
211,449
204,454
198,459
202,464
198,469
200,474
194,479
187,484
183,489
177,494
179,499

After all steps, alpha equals 0.09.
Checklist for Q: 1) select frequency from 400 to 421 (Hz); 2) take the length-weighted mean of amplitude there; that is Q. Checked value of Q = 201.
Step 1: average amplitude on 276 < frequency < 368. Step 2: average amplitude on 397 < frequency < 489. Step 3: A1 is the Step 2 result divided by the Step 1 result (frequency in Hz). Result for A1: 1.11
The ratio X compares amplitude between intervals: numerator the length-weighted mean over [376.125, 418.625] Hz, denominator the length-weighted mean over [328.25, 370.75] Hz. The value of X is 1.1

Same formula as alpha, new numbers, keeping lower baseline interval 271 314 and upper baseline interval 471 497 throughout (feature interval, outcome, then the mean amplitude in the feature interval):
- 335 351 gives 0.07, 179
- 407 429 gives -0.08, 203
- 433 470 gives -0.08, 203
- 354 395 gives 0.06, 180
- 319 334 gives 0.11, 173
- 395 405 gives -0.06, 201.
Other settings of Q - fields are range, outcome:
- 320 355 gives 176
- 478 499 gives 184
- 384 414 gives 195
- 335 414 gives 184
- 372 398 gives 184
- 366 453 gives 196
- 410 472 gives 203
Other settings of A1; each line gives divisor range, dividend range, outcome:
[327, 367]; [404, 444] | 1.14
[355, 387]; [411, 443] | 1.14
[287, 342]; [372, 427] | 1.09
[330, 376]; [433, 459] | 1.16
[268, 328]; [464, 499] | 1.00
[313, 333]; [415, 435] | 1.18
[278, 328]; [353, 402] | 1.01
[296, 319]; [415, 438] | 1.14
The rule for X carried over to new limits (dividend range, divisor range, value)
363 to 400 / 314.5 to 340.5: 1.04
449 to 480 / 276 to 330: 1.10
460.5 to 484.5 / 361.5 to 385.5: 1.11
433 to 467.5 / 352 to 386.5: 1.15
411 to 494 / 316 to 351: 1.14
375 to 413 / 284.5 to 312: 1.06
